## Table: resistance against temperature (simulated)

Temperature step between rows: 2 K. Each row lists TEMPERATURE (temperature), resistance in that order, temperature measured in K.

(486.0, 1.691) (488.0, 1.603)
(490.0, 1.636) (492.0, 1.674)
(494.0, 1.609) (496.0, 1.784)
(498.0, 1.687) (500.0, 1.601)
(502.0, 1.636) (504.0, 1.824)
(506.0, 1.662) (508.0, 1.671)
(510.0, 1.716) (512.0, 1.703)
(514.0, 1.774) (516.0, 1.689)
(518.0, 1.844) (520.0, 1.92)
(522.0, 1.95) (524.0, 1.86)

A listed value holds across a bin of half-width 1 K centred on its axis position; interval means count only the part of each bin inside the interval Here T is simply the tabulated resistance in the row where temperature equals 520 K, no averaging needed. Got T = 1.92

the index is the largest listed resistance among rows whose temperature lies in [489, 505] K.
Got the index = 1.824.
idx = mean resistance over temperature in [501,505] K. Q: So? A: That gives 1.73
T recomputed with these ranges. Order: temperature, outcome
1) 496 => 1.784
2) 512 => 1.703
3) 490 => 1.636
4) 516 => 1.689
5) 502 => 1.636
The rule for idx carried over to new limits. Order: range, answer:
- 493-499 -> 1.69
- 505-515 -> 1.71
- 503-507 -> 1.74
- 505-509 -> 1.67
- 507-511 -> 1.69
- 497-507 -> 1.68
